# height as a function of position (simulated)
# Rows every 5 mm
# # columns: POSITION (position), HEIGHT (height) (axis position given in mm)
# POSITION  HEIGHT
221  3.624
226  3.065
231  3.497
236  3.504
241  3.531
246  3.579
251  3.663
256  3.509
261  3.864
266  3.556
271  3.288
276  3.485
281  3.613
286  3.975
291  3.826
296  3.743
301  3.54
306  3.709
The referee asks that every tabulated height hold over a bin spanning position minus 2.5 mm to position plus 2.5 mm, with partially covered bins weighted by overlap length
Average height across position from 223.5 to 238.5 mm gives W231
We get 3.36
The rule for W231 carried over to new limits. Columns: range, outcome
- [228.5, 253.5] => 3.55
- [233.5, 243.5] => 3.52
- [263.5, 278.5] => 3.44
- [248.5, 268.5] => 3.65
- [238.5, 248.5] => 3.55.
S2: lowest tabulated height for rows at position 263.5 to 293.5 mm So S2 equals 3.288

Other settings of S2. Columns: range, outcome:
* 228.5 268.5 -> 3.497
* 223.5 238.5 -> 3.065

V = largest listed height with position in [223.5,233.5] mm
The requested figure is 3.497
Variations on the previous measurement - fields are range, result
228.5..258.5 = 3.663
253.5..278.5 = 3.864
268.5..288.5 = 3.975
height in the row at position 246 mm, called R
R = 3.579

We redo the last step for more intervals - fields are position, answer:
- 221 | 3.624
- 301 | 3.54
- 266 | 3.556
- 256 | 3.509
